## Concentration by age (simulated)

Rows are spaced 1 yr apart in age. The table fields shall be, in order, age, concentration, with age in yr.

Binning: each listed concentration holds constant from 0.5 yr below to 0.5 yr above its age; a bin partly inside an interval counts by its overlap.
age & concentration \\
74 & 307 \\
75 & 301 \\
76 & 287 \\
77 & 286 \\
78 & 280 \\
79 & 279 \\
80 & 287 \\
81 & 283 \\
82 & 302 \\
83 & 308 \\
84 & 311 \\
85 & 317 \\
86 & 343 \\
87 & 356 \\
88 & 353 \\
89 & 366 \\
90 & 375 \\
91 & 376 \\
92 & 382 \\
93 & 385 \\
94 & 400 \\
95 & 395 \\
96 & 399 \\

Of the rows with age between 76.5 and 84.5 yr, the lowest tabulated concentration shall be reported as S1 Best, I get 279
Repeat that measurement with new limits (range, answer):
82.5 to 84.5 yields 308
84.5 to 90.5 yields 317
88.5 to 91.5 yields 366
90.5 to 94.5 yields 376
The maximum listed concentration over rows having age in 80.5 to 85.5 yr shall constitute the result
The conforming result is 317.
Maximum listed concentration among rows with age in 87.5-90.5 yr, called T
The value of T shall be 375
